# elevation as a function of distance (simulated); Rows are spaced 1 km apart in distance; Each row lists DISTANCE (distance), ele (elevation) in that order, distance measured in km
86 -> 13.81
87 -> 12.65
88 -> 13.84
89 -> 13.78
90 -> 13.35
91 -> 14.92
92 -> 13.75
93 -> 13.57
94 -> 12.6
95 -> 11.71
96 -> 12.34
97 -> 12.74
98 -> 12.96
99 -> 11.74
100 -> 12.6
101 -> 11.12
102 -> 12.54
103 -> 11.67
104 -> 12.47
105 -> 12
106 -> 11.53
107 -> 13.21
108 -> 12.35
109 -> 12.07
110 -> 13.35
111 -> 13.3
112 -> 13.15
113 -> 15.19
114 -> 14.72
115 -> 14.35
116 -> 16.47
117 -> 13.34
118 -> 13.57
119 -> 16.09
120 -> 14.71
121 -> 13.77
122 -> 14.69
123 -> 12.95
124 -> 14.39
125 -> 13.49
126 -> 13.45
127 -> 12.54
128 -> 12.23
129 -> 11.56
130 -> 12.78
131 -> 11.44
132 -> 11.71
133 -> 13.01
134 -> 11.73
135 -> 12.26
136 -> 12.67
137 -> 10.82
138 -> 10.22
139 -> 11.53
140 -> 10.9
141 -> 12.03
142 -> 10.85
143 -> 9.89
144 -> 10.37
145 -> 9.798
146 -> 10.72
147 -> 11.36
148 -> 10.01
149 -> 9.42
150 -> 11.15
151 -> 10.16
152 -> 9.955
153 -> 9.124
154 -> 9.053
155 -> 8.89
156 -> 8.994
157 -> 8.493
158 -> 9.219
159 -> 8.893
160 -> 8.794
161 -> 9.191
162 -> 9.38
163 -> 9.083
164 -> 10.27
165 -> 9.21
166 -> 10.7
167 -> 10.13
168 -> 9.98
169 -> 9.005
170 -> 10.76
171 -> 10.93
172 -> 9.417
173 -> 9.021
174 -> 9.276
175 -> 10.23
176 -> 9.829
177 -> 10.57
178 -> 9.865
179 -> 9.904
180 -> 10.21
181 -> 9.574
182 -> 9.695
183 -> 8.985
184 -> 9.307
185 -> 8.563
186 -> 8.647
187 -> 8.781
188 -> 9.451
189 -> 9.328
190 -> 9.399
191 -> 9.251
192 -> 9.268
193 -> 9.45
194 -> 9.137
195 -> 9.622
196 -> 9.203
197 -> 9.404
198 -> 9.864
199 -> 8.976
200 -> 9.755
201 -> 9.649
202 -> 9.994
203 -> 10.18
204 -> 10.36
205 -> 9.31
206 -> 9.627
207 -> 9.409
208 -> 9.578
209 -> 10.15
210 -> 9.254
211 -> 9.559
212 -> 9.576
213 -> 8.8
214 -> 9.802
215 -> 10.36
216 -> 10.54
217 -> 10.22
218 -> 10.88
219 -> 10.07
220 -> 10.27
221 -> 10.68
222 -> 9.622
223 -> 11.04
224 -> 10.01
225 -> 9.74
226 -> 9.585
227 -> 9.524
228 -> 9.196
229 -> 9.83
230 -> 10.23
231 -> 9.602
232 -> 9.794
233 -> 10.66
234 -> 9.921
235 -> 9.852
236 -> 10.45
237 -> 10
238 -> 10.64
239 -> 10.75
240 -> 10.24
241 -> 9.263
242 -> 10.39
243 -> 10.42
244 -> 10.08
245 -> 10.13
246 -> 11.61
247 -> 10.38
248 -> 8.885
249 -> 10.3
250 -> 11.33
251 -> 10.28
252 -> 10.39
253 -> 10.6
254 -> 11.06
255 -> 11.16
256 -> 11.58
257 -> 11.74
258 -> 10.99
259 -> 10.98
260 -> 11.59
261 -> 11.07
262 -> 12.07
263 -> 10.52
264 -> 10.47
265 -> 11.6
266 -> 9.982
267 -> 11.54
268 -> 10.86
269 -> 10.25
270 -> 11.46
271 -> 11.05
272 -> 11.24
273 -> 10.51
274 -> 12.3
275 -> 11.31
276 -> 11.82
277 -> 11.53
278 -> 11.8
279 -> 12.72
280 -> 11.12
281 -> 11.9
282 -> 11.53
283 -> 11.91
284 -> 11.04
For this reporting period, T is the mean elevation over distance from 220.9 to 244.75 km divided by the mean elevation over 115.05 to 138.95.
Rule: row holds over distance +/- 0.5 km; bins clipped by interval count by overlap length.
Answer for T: 0.77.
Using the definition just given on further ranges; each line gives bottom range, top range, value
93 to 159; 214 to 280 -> 0.88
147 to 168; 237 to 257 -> 1.10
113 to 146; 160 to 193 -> 0.76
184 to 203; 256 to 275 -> 1.19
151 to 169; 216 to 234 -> 1.07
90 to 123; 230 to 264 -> 0.80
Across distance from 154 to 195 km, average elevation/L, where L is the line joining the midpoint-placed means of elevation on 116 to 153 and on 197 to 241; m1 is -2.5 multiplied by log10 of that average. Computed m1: 0.16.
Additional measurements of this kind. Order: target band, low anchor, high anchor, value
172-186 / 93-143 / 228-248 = 0.19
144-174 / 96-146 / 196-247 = 0.19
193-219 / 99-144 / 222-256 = 0.13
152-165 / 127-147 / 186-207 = 0.17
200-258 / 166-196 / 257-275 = 0.03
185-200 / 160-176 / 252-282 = 0.10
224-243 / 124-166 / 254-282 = 0.12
